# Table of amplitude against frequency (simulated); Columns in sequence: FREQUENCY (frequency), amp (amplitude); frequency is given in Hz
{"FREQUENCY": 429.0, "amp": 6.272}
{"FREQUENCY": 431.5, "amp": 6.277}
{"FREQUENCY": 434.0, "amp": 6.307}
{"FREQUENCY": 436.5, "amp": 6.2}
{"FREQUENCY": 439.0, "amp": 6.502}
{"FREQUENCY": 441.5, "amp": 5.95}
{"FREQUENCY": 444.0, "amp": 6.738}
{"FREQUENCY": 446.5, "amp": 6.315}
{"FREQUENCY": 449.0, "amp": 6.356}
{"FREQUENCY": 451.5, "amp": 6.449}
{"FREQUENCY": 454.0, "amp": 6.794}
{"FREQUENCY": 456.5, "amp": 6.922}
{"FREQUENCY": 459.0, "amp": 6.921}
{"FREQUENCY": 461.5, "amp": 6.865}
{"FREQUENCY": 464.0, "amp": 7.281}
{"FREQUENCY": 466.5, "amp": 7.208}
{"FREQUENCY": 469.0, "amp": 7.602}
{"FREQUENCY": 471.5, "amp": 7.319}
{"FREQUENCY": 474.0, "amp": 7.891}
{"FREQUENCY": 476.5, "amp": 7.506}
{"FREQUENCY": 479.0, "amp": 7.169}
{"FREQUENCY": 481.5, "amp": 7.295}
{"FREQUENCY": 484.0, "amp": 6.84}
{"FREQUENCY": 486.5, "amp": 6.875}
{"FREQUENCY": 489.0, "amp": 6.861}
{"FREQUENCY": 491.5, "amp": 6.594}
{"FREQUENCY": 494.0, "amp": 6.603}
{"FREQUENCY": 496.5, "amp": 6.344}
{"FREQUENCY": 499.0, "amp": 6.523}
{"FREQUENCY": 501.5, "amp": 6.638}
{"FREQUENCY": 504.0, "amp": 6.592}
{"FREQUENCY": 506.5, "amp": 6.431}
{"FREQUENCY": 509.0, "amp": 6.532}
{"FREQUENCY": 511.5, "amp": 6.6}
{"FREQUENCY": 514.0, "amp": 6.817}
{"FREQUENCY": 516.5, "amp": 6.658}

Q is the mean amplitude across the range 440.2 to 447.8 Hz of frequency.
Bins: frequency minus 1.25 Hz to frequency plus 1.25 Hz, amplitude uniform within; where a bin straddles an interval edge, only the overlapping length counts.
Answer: 6.34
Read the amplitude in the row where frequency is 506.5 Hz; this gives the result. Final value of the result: 6.431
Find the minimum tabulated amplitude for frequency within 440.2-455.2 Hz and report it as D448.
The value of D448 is 5.95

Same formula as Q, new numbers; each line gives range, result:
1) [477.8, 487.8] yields 7.04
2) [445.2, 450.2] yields 6.34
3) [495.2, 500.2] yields 6.43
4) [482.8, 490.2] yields 6.86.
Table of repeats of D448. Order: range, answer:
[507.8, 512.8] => 6.532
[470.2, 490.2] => 6.84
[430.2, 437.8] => 6.2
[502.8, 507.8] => 6.431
